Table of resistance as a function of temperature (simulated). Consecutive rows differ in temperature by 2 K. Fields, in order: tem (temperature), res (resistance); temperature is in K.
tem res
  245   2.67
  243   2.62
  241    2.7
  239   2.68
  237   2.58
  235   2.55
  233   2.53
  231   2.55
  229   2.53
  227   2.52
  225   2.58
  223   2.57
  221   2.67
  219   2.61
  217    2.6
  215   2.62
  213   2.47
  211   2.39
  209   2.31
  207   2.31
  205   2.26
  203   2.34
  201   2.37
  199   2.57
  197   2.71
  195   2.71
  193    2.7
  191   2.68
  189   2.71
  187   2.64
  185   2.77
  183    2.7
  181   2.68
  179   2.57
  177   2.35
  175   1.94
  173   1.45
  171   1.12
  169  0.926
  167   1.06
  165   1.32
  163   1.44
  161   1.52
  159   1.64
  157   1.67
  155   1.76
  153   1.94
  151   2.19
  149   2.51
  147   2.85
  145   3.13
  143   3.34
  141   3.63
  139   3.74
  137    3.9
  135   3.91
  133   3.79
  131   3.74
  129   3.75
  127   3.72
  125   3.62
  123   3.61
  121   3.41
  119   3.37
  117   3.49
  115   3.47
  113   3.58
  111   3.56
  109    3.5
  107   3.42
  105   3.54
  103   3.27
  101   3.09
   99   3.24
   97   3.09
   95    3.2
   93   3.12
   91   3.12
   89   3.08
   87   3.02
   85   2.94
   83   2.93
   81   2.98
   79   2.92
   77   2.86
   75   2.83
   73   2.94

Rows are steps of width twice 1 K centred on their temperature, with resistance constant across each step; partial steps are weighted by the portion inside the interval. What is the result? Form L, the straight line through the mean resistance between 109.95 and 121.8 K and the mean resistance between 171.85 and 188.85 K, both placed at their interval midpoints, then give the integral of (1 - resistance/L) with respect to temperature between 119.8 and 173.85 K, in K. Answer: 7.4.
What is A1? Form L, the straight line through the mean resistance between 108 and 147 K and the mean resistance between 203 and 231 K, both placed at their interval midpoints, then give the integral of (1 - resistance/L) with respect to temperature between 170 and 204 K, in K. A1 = 5.1 K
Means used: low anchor 3.57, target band 2.41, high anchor 2.49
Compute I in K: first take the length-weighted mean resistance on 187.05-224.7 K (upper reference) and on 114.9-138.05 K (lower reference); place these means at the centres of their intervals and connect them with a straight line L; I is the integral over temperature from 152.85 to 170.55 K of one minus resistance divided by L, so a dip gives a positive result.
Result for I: 9.7 K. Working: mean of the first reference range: 3.66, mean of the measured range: 1.44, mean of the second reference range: 2.54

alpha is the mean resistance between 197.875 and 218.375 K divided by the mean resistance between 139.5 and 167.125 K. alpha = 1.10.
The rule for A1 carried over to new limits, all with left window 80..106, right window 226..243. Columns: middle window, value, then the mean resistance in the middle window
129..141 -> -3.4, 3.8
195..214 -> 1.9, 2.43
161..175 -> 7.6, 1.29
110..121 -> -1.6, 3.49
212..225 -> 0.3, 2.59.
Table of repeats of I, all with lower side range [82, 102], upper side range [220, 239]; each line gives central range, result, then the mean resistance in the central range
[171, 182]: 2.65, 2.1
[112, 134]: -4.66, 3.6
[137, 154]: -0.51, 2.97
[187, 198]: 0.05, 2.7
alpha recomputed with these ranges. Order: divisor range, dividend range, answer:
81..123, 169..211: 0.72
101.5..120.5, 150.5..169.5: 0.45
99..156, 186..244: 0.77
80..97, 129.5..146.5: 1.19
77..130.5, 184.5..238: 0.77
